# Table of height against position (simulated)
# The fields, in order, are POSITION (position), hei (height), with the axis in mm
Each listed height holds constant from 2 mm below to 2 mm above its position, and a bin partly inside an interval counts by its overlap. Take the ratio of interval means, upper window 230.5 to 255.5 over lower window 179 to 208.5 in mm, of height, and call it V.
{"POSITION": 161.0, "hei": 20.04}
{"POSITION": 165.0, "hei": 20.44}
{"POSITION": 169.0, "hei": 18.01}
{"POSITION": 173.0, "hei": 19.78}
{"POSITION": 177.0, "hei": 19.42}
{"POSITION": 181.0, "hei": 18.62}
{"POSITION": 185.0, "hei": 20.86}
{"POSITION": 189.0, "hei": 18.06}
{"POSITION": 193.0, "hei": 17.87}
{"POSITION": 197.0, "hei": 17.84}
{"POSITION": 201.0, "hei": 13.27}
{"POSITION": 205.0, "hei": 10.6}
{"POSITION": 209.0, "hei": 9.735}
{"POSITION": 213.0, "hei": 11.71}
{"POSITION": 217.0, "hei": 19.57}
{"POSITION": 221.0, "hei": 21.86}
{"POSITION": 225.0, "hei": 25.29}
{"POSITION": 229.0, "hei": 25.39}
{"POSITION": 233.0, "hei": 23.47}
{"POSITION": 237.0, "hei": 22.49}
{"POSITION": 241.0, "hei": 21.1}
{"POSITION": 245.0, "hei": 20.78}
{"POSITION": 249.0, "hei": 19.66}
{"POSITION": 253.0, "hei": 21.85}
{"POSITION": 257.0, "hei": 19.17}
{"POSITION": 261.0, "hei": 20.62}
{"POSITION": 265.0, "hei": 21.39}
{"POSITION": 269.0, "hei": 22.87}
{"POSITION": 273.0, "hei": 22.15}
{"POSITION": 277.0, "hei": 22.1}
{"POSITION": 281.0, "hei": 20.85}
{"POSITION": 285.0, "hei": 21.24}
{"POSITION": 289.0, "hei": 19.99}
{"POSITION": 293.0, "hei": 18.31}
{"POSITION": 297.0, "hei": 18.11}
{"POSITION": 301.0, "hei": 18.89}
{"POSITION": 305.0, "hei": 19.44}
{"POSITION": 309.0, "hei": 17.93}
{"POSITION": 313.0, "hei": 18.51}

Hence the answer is 1.32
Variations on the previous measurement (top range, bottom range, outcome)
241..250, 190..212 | 1.47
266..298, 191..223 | 1.36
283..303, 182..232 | 1.08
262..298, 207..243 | 1.04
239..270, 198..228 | 1.27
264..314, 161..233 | 1.10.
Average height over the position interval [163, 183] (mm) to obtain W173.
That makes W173 19.3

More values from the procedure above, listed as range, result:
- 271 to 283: 21.7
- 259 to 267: 21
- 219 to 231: 24.2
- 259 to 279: 21.8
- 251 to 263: 20.5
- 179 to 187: 19.7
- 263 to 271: 22.1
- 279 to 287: 21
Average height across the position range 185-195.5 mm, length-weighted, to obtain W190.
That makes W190 18.5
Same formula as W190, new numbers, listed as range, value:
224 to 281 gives 21.9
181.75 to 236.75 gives 18.3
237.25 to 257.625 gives 20.8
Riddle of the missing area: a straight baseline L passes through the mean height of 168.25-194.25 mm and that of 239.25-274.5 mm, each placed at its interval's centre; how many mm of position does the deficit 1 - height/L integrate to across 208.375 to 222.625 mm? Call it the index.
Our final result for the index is 2.7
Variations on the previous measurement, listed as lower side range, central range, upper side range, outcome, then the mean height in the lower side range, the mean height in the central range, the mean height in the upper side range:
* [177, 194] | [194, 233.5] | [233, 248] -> 5.4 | 19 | 17.7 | 21.6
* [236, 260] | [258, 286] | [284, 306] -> -2.2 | 20.8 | 21.5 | 19.2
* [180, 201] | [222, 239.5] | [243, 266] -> -3.8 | 18.1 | 23.9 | 20.5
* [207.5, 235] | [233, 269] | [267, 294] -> -1.2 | 19.8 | 21.1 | 21.2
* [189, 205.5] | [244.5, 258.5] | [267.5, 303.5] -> -1.3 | 15.7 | 20.4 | 20.5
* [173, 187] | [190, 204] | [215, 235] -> 3.3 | 19.7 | 16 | 23.1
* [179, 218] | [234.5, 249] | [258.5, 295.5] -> -2.1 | 15.7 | 21.3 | 21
